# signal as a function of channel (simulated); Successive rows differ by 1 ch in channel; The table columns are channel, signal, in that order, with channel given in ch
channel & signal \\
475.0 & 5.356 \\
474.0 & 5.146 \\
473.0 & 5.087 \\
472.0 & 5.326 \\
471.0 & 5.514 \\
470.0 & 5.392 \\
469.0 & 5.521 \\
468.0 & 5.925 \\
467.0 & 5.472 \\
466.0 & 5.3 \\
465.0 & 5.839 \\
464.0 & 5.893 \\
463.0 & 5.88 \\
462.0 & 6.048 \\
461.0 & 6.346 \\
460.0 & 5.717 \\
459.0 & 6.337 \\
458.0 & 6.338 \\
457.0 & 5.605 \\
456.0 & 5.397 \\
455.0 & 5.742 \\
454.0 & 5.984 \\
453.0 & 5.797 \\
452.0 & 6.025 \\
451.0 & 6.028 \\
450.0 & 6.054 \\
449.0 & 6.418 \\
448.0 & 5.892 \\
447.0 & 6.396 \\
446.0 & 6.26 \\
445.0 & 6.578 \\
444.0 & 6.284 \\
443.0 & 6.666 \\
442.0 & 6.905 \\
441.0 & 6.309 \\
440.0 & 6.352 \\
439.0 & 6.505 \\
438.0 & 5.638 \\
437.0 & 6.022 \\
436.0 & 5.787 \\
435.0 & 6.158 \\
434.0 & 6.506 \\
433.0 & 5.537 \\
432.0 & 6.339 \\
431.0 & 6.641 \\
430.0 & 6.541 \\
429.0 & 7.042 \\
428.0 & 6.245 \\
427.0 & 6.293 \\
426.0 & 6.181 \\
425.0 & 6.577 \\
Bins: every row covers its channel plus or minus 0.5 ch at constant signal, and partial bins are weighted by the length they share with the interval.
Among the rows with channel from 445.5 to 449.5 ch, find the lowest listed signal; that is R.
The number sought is 5.892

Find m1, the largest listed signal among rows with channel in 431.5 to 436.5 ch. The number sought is 6.506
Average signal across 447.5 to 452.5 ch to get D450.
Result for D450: 6.08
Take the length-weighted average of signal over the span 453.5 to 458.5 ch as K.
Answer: 5.81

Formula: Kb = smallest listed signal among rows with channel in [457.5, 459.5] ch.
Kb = 6.337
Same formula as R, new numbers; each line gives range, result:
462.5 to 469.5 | 5.3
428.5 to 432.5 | 6.339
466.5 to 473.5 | 5.087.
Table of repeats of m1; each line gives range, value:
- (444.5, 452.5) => 6.578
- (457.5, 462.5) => 6.346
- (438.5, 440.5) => 6.505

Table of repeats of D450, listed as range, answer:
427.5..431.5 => 6.62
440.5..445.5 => 6.55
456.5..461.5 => 6.07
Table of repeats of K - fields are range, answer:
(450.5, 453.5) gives 5.95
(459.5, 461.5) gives 6.03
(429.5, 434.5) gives 6.31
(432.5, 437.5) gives 6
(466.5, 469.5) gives 5.64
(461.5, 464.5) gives 5.94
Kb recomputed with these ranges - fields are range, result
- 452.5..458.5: 5.397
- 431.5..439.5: 5.537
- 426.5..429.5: 6.245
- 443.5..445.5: 6.284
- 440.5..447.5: 6.26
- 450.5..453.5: 5.797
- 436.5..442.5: 5.638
